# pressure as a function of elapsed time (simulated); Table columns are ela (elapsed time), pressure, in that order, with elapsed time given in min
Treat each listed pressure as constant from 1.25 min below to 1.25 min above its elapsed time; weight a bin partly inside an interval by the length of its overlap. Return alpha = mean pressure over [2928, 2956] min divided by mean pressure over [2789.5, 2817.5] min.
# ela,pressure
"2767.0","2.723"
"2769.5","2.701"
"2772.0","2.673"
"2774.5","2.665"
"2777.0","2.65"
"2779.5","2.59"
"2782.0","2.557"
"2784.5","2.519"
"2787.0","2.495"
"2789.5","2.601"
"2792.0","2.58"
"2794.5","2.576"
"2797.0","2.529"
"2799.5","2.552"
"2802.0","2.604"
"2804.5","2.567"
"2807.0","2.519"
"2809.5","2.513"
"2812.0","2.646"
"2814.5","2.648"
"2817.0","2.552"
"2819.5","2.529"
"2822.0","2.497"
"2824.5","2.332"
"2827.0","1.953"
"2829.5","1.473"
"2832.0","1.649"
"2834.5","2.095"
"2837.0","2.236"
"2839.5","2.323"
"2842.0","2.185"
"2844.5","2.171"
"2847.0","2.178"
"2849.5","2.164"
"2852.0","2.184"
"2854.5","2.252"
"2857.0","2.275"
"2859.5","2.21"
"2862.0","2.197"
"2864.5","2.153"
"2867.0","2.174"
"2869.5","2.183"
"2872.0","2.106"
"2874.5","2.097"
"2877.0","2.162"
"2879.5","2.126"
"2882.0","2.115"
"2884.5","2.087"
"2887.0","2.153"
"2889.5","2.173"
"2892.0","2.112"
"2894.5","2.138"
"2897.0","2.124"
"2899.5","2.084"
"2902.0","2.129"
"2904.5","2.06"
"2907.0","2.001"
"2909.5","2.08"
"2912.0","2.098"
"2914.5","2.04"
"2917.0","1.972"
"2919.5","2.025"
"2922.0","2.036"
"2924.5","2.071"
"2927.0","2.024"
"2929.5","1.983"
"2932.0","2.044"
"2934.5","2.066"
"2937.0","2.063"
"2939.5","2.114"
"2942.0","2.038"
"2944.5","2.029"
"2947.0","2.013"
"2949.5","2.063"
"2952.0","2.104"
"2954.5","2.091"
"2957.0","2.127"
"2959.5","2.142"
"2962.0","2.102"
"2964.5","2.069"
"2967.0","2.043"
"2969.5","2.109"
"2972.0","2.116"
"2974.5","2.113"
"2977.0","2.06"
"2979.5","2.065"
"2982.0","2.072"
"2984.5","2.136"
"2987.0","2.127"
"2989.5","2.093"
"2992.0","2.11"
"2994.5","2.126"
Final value 0.8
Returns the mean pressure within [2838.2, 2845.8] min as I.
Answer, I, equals 2.23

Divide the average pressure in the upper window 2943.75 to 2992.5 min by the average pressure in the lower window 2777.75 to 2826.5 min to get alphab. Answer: 0.82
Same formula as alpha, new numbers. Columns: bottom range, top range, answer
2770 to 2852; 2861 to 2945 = 0.87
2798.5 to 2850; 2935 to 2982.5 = 0.90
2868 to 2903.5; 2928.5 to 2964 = 0.97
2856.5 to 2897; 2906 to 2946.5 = 0.95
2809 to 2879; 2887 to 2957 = 0.93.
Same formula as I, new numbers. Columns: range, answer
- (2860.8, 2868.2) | 2.17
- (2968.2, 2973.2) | 2.11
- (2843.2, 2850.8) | 2.17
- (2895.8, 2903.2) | 2.11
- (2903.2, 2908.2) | 2.03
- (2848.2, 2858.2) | 2.22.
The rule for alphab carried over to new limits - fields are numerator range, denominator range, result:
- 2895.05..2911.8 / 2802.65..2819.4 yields 0.81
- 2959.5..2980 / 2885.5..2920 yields 1.00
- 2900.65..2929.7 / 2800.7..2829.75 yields 0.84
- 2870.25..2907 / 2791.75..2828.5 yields 0.85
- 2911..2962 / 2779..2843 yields 0.86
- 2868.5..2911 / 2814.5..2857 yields 0.96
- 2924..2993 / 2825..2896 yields 0.98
